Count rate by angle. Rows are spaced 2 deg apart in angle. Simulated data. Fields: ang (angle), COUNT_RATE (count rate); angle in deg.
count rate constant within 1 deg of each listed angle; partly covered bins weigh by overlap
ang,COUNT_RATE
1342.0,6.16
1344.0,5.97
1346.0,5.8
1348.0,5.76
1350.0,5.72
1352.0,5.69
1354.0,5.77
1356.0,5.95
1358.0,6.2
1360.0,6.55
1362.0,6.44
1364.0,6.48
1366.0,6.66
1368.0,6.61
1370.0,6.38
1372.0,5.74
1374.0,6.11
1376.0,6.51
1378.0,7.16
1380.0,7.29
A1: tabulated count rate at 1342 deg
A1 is 6.16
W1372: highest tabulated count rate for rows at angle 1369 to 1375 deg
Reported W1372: 6.38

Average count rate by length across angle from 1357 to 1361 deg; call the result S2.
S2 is 6.38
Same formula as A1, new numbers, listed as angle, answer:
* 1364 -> 6.48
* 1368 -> 6.61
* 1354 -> 5.77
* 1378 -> 7.16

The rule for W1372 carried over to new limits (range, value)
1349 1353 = 5.72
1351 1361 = 6.55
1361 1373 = 6.66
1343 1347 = 5.97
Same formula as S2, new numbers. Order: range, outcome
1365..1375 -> 6.3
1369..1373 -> 6.06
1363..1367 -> 6.57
